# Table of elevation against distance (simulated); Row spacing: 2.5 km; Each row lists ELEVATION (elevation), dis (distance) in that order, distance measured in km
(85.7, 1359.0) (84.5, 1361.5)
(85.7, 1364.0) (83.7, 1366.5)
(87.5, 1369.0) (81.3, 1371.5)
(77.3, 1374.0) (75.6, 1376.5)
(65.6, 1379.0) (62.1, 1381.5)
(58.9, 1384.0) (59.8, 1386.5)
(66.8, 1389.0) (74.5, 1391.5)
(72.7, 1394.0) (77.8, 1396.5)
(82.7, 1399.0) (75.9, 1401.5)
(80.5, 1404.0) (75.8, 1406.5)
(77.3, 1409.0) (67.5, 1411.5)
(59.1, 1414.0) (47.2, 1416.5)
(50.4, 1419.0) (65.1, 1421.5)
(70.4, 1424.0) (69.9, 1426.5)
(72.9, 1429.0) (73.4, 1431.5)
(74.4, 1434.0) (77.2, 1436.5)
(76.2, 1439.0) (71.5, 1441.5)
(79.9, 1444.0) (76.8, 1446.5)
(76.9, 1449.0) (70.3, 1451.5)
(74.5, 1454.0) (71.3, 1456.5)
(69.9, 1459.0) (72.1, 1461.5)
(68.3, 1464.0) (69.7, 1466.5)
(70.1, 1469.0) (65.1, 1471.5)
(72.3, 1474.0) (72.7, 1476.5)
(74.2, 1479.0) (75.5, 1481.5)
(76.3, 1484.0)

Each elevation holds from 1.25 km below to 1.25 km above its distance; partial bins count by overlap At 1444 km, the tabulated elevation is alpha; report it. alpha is 79.9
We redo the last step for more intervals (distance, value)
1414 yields 59.1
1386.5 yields 59.8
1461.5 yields 72.1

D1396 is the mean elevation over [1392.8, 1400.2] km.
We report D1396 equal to 77.7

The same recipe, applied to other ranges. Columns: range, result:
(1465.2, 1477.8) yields 70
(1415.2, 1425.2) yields 58.2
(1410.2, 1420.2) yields 56.2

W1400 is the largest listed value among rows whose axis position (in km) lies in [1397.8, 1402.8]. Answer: 82.7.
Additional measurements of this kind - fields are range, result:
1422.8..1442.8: 77.2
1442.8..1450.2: 79.9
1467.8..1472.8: 70.1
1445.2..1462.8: 76.9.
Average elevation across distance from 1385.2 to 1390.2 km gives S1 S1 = 63.2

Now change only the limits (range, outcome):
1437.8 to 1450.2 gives 76.3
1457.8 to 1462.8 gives 71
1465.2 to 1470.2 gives 69.9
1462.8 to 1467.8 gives 69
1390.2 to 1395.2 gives 73.5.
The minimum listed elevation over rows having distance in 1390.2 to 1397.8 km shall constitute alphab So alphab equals 72.7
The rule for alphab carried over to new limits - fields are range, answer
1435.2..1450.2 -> 71.5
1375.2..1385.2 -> 58.9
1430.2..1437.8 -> 73.4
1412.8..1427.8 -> 47.2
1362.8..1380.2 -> 65.6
